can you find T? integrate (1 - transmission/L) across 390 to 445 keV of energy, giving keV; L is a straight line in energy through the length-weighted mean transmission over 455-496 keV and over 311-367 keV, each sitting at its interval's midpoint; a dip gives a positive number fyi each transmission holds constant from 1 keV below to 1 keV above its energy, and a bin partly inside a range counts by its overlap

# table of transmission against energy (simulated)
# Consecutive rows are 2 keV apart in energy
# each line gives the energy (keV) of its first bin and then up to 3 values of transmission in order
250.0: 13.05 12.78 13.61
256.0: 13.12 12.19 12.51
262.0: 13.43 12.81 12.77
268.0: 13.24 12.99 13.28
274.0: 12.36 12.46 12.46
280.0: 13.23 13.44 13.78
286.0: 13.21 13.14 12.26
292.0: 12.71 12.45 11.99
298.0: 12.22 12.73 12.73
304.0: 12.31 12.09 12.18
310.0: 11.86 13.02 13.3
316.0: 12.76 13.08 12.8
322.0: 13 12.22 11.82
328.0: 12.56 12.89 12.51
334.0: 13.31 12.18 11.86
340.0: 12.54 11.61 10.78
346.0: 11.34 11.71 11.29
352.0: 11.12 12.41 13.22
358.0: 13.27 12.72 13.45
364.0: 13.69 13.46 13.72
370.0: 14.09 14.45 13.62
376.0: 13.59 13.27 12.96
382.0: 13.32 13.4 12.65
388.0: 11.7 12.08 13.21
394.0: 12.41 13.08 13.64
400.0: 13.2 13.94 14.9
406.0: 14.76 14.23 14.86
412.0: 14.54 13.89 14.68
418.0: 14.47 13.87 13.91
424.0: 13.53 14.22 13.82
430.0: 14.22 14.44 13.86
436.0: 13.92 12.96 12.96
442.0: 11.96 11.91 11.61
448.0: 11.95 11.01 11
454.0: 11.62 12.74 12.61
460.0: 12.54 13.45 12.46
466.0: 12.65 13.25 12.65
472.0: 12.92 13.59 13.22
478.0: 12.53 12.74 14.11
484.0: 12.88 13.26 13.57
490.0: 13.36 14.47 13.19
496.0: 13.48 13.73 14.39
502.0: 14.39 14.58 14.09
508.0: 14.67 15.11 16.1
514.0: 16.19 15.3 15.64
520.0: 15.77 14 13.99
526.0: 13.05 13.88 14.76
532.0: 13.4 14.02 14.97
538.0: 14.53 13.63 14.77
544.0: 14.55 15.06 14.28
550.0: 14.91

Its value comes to -3.73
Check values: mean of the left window 12.5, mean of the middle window 13.7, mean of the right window 13.1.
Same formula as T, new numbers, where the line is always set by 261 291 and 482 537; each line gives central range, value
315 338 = 1.1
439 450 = 1.5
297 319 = 1.0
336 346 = 1.2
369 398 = 0.9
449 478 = 3.1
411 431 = -0.5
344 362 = 1.7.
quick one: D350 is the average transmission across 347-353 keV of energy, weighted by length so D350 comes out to 11.4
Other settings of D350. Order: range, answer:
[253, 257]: 13.4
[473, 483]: 13.2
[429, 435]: 14.2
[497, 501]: 14.1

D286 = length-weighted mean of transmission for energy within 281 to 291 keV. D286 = 13.2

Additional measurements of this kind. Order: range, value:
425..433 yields 14.2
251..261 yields 12.8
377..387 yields 13.1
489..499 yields 13.6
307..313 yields 12.4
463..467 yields 12.6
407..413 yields 14.5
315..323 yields 12.9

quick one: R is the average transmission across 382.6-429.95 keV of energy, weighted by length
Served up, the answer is 13.7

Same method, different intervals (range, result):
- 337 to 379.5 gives 12.7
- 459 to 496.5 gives 13.2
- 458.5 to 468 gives 12.8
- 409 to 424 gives 14.3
